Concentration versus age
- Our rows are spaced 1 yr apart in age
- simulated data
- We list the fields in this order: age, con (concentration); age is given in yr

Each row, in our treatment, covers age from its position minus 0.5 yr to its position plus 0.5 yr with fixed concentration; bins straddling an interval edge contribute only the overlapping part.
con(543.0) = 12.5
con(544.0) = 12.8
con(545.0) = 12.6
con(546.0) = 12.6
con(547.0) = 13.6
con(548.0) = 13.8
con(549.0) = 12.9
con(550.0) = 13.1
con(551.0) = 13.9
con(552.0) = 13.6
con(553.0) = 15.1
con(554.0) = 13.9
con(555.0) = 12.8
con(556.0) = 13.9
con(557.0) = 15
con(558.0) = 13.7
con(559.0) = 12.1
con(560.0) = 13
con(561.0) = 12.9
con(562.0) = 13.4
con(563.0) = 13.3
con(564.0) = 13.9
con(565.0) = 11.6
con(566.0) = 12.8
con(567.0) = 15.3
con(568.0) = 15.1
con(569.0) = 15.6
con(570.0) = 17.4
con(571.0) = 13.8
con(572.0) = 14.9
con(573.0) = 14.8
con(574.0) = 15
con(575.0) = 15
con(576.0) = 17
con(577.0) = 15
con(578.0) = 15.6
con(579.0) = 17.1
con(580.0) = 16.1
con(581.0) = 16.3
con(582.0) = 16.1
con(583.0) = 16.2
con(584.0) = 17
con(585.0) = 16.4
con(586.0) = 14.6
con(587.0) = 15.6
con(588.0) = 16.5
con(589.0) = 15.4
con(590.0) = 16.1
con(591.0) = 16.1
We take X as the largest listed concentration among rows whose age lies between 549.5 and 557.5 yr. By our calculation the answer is 15.1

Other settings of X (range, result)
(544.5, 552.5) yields 13.9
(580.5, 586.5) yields 17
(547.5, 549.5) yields 13.8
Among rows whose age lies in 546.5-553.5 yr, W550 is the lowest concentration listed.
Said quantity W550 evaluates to 12.9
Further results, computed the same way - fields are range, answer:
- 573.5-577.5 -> 15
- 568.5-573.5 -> 13.8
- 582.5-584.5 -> 16.2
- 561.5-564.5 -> 13.3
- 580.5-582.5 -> 16.1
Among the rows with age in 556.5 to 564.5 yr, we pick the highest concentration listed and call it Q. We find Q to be 15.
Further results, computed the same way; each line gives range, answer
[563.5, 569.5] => 15.6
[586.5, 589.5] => 16.5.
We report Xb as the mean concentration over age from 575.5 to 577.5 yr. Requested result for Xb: 16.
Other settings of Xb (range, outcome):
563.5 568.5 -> 13.7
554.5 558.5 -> 13.9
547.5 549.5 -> 13.4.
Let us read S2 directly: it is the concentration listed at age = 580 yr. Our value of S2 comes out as 16.1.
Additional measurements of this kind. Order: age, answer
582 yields 16.1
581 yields 16.3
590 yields 16.1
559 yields 12.1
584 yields 17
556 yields 13.9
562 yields 13.4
